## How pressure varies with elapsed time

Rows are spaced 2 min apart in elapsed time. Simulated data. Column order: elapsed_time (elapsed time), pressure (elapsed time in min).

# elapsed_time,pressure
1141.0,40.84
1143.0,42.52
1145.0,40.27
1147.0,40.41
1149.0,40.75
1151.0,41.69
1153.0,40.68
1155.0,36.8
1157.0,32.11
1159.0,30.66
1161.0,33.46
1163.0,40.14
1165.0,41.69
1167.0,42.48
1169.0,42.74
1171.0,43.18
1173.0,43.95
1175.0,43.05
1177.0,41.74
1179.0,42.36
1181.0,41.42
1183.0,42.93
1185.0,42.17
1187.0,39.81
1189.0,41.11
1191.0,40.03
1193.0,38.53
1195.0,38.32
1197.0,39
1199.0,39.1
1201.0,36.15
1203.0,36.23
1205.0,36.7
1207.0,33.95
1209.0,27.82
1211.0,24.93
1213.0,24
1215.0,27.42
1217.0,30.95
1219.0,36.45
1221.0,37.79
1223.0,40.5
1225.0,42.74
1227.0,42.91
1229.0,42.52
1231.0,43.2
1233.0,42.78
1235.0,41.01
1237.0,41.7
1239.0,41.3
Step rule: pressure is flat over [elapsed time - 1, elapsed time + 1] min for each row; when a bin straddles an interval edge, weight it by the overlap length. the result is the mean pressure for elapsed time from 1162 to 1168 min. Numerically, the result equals 41.4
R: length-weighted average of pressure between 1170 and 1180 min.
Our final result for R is 42.9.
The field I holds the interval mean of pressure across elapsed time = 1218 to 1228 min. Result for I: 40.1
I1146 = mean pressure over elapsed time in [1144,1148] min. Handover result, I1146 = 40.3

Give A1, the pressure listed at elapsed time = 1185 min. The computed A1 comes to 42.17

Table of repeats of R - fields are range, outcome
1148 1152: 41.2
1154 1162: 33.3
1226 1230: 42.7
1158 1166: 36.5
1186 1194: 39.9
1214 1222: 33.2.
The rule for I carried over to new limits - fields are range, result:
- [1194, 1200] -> 38.8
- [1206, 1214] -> 27.7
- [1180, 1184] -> 42.2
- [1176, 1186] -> 42.1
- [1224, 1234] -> 42.8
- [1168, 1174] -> 43.3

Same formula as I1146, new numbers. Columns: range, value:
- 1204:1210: 32.8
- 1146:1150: 40.6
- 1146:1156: 40.1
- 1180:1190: 41.5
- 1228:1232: 42.9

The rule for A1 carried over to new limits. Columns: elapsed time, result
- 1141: 40.84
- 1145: 40.27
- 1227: 42.91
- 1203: 36.23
